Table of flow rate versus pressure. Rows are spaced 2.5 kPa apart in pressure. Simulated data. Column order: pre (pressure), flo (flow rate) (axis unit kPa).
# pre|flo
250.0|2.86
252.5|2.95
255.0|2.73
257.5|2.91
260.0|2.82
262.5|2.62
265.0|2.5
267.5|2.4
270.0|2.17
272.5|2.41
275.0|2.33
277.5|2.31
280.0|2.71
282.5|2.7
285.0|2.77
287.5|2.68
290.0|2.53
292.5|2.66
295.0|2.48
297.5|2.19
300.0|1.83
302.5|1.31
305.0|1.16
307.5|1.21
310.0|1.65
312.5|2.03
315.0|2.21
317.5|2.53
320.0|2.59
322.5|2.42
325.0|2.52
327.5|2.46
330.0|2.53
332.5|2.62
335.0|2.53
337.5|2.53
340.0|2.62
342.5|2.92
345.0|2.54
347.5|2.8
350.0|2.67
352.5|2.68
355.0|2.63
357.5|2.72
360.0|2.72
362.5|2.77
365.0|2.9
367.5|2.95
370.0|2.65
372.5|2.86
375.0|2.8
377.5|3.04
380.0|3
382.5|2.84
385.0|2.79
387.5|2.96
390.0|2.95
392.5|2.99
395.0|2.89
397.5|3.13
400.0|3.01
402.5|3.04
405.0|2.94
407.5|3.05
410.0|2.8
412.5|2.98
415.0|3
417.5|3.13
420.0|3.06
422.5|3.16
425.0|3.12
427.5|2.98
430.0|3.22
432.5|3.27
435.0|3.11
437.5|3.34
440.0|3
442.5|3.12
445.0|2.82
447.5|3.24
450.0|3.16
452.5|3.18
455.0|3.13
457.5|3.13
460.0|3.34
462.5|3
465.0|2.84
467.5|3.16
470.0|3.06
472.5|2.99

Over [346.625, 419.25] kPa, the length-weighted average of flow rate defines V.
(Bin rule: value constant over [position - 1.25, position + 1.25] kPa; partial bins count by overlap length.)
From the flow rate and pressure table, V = 2.89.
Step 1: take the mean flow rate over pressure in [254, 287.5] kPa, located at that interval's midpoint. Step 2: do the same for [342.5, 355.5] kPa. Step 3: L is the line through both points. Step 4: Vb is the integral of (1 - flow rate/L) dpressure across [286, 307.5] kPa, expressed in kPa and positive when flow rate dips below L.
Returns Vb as 4.5 kPa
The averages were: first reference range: 2.57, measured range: 2.06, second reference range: 2.69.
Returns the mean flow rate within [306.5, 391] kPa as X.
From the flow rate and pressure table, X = 2.61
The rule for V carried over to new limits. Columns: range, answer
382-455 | 3.05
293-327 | 2.03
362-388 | 2.87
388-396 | 2.95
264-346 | 2.33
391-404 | 3.01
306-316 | 1.75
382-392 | 2.9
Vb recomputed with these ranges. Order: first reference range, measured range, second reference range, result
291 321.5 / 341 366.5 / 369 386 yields -1.7 kPa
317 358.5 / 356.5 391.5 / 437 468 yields -1.1 kPa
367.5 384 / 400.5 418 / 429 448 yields 0.1 kPa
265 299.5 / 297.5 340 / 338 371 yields 7.5 kPa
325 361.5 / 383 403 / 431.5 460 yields -0.5 kPa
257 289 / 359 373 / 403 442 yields 0.4 kPa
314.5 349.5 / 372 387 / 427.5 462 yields -0.4 kPa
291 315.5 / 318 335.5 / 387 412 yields -3.2 kPa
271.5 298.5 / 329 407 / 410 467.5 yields 0.8 kPa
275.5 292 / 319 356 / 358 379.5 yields 2.0 kPa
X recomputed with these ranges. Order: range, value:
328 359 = 2.65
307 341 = 2.34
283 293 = 2.66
